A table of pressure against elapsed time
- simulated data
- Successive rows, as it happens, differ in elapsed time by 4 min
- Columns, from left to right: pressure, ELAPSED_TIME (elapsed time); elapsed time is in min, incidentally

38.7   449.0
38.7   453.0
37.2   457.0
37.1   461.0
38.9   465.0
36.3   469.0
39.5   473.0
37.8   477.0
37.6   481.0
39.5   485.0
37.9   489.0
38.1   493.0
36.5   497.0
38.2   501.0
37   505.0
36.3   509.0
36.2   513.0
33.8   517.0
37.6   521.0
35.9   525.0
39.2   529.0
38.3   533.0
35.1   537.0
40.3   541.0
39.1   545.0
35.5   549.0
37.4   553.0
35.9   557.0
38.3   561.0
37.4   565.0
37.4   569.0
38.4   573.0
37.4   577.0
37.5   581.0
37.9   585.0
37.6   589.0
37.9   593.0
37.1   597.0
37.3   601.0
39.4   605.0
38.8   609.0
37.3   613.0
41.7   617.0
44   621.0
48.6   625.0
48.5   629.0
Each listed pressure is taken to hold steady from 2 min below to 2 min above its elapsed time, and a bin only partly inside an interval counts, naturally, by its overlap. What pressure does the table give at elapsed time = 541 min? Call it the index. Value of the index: 40.3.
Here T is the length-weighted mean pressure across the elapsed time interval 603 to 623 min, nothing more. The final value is 40.2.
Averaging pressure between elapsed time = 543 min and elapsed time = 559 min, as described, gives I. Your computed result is 37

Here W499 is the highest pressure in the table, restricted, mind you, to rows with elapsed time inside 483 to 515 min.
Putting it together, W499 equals 39.5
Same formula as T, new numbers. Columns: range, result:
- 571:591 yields 37.8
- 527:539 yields 37.5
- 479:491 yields 38.3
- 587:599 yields 37.5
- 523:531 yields 37.5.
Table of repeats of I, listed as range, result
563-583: 37.6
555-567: 37.2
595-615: 38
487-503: 37.7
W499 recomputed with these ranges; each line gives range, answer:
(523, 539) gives 39.2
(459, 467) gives 38.9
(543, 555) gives 39.1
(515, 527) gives 37.6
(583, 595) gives 37.9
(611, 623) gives 44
